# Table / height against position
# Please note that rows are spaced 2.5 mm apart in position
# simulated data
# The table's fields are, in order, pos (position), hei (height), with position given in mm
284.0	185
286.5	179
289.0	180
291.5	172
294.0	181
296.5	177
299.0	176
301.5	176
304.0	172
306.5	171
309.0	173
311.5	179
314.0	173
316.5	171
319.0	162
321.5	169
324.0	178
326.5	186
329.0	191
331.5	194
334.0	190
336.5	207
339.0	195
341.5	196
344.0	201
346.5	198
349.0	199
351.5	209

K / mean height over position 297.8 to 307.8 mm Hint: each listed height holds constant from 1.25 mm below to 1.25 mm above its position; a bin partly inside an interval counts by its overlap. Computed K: 174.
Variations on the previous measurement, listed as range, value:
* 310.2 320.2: 171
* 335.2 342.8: 199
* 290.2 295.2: 176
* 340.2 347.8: 198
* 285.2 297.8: 178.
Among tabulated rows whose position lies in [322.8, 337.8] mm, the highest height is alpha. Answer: 207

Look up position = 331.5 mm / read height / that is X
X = 194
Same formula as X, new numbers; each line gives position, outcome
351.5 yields 209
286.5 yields 179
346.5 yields 198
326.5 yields 186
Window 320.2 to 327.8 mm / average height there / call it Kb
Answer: 178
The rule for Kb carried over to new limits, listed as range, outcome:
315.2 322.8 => 167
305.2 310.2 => 172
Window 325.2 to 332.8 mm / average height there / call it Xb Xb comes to 190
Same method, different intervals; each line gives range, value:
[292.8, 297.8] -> 179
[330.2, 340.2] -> 196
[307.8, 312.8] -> 176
